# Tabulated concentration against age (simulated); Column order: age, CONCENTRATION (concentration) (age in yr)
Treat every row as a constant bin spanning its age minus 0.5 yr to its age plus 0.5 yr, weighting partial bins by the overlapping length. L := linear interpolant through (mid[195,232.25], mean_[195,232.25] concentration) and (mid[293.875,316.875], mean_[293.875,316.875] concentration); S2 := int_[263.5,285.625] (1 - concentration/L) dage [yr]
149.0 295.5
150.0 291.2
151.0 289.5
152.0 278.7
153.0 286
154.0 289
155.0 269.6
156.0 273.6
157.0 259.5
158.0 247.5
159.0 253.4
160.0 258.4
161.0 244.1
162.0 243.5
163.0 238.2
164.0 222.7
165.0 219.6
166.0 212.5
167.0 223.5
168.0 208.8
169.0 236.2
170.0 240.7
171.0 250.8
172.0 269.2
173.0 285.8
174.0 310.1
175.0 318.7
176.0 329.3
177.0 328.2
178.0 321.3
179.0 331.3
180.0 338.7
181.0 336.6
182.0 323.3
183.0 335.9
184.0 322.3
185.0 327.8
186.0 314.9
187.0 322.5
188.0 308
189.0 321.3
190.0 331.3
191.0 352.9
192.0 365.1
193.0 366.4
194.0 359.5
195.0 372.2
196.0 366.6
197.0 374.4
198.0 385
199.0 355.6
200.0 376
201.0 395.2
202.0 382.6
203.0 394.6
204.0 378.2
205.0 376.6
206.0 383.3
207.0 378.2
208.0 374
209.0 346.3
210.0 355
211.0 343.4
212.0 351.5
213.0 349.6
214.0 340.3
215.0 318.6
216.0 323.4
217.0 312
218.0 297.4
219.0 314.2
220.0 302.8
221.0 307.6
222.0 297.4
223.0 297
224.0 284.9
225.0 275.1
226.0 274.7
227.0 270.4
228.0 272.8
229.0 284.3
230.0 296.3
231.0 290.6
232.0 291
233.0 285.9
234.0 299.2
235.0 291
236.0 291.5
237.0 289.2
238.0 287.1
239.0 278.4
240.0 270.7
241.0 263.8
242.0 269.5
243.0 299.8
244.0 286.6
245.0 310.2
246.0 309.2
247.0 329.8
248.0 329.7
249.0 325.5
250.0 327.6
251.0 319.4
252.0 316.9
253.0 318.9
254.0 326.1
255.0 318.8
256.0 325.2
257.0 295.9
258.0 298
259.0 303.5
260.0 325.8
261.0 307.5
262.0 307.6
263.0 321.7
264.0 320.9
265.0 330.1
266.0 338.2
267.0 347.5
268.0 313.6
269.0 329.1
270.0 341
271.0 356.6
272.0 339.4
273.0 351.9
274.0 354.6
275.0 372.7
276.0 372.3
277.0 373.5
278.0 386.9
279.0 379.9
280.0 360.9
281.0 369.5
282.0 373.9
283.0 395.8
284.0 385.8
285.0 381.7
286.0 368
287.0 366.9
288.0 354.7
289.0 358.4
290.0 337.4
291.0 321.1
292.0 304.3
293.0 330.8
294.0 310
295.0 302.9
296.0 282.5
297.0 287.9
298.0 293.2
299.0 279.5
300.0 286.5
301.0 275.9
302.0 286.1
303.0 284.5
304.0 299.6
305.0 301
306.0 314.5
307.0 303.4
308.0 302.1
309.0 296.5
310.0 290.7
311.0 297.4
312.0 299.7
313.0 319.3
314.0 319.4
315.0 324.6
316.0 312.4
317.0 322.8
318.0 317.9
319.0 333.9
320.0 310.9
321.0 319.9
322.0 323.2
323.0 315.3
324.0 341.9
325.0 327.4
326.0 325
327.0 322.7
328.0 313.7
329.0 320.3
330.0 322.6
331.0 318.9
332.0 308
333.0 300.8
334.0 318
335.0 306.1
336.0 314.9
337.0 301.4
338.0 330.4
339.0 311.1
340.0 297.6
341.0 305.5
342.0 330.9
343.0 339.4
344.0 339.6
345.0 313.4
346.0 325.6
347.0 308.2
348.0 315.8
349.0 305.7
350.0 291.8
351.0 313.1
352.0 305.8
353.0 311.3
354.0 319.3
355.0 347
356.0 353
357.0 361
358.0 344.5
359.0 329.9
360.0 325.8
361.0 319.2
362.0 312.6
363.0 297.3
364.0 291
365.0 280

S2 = -3.39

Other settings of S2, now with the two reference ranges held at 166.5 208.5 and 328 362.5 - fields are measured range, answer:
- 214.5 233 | 2.0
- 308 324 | 0.4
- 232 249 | 1.8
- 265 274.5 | -0.4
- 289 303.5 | 1.0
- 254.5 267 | 0.4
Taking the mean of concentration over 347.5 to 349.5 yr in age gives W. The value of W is 311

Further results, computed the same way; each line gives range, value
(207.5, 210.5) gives 358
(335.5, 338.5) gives 316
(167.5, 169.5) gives 222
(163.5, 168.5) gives 217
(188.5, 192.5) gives 343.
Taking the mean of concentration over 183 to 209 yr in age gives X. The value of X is 359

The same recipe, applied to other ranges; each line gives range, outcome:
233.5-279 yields 320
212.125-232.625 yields 301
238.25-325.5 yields 323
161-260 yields 313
